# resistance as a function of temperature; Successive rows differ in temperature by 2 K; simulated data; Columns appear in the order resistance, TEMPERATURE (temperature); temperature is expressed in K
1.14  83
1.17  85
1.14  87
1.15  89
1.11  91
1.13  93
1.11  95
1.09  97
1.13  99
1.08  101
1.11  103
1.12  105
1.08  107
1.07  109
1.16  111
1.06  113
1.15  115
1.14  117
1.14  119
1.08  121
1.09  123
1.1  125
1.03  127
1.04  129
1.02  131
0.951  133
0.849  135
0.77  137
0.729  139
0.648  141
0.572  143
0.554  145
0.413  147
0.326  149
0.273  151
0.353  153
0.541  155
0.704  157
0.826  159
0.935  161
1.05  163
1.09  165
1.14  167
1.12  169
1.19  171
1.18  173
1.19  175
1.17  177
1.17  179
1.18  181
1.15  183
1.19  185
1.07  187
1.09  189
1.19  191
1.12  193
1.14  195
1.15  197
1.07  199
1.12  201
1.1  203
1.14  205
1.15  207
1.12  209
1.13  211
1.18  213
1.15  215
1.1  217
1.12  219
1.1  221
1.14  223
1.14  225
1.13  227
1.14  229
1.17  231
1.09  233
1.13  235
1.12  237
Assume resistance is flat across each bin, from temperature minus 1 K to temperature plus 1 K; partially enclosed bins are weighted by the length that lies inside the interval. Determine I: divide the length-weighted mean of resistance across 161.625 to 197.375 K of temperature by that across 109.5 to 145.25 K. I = 1.19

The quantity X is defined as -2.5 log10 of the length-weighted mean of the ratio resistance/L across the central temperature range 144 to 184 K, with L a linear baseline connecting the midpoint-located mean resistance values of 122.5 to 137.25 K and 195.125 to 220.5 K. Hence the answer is 0.20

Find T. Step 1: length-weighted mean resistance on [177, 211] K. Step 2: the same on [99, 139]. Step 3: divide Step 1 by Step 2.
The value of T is 1.08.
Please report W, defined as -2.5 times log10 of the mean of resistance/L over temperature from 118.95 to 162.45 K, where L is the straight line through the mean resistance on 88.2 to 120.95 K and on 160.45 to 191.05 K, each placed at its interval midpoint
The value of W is 0.42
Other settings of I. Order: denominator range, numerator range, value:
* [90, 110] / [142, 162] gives 0.50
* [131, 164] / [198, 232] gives 1.69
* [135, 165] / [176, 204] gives 1.76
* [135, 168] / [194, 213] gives 1.64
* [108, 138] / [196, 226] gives 1.08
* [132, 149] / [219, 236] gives 1.70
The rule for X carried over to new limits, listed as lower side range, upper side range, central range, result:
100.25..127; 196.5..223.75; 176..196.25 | -0.026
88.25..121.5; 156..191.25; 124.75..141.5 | 0.217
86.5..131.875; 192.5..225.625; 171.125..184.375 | -0.053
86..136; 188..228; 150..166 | 0.465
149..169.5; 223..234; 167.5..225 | -0.190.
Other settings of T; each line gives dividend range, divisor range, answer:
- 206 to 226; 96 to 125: 1.02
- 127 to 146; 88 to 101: 0.72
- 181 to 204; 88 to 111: 1.02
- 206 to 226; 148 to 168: 1.57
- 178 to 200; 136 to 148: 1.85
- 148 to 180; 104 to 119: 0.80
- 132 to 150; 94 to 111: 0.59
